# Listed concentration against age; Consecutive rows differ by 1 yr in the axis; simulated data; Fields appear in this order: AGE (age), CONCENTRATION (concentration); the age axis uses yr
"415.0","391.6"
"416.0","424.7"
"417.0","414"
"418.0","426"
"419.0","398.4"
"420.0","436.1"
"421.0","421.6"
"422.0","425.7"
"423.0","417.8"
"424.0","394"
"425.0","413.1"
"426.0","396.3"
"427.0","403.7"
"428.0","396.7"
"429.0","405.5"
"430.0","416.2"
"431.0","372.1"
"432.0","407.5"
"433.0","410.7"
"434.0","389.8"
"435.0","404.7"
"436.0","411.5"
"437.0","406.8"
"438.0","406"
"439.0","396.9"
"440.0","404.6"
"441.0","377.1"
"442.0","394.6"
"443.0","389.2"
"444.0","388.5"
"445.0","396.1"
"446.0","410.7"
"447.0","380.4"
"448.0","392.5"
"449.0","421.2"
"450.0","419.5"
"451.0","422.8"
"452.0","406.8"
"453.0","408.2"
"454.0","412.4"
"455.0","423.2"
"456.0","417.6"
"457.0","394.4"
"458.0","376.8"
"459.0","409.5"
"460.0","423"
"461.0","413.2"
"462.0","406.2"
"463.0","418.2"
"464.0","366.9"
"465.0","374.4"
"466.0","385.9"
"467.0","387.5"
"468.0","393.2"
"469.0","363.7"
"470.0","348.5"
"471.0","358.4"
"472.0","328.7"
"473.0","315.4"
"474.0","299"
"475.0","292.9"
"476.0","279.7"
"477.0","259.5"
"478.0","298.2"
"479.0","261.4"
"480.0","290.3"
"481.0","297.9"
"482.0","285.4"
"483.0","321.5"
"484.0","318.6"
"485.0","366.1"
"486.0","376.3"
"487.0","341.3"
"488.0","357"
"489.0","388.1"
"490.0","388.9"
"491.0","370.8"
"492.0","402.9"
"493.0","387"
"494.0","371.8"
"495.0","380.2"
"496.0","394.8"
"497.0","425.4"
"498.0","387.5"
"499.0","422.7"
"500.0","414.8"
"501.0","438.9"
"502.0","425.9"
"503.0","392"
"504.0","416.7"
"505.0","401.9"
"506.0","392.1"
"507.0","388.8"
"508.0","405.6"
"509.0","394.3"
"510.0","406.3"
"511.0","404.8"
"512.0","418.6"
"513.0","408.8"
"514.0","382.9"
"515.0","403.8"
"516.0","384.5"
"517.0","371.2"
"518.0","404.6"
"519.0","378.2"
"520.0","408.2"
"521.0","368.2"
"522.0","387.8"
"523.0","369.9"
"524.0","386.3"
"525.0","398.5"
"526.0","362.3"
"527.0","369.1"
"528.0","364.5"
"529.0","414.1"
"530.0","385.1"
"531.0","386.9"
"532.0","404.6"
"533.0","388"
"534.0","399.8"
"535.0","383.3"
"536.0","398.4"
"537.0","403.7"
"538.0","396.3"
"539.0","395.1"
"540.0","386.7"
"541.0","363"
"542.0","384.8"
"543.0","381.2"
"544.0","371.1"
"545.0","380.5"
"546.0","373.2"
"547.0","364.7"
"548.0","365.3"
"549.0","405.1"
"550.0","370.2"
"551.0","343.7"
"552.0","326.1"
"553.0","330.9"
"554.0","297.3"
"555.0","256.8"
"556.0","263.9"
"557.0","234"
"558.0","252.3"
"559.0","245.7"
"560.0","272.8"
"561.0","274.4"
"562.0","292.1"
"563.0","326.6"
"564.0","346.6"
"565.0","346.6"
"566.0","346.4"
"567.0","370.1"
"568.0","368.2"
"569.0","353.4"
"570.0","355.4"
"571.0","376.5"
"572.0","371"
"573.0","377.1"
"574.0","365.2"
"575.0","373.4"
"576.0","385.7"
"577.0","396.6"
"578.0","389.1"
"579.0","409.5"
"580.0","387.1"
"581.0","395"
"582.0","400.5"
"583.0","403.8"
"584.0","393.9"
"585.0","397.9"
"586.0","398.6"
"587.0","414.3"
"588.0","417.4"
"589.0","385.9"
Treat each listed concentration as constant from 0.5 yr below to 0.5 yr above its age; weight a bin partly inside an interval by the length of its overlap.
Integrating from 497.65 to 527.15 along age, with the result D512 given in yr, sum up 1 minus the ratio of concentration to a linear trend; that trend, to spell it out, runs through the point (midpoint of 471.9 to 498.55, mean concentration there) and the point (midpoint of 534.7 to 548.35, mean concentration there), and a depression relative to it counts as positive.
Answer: -3.0 yr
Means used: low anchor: 341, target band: 397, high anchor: 382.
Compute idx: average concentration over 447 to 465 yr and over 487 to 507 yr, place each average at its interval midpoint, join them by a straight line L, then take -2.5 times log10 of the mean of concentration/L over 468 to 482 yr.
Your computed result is 0.28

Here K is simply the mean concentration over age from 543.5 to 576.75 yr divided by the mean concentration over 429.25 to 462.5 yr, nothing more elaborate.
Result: 0.83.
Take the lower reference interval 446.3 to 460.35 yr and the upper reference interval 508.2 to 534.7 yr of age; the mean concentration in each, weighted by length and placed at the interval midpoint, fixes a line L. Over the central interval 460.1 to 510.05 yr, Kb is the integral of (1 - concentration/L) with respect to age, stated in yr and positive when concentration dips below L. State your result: 4.2 yr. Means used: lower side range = 408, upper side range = 391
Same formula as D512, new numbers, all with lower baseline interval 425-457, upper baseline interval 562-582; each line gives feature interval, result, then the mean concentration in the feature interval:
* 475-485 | 2.5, 294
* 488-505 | -0.5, 399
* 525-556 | 0.6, 370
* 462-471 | 0.4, 380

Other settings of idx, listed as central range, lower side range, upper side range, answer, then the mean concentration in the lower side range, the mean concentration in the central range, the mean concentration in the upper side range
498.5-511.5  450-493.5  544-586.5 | -0.14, 362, 408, 350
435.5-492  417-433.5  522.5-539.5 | 0.09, 409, 371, 389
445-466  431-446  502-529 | -0.02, 398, 404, 392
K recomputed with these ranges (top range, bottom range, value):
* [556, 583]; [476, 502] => 0.97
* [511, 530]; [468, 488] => 1.22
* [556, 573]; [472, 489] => 1.03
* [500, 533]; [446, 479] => 1.06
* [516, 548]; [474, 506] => 1.07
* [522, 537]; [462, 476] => 1.09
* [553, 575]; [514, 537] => 0.83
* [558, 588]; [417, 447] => 0.90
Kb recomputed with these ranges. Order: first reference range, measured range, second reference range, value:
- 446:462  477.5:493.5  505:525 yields 2.38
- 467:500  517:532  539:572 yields -1.91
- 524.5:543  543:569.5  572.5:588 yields 4.30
